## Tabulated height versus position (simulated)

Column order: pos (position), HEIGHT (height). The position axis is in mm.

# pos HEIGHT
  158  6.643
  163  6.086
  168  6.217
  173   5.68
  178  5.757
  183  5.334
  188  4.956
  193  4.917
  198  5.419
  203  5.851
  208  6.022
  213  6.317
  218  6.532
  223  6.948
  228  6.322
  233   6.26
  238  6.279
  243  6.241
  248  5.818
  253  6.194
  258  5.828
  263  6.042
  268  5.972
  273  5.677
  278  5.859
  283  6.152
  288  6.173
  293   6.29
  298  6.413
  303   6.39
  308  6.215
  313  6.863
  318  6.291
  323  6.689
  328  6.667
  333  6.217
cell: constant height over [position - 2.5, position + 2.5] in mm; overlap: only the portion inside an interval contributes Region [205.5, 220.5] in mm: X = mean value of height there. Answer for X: 6.29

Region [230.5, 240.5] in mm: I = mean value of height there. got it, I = 6.27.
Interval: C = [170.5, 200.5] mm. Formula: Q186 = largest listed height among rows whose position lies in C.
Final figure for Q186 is 5.757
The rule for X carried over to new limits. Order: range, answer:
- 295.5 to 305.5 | 6.4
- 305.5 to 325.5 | 6.51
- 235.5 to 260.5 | 6.07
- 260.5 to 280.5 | 5.89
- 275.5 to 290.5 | 6.06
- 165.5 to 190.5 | 5.59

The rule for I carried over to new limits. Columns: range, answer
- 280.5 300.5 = 6.26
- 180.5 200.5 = 5.16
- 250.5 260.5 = 6.01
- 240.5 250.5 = 6.03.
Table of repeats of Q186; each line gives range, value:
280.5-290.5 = 6.173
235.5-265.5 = 6.279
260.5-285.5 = 6.152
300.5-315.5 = 6.863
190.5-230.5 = 6.948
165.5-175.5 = 6.217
